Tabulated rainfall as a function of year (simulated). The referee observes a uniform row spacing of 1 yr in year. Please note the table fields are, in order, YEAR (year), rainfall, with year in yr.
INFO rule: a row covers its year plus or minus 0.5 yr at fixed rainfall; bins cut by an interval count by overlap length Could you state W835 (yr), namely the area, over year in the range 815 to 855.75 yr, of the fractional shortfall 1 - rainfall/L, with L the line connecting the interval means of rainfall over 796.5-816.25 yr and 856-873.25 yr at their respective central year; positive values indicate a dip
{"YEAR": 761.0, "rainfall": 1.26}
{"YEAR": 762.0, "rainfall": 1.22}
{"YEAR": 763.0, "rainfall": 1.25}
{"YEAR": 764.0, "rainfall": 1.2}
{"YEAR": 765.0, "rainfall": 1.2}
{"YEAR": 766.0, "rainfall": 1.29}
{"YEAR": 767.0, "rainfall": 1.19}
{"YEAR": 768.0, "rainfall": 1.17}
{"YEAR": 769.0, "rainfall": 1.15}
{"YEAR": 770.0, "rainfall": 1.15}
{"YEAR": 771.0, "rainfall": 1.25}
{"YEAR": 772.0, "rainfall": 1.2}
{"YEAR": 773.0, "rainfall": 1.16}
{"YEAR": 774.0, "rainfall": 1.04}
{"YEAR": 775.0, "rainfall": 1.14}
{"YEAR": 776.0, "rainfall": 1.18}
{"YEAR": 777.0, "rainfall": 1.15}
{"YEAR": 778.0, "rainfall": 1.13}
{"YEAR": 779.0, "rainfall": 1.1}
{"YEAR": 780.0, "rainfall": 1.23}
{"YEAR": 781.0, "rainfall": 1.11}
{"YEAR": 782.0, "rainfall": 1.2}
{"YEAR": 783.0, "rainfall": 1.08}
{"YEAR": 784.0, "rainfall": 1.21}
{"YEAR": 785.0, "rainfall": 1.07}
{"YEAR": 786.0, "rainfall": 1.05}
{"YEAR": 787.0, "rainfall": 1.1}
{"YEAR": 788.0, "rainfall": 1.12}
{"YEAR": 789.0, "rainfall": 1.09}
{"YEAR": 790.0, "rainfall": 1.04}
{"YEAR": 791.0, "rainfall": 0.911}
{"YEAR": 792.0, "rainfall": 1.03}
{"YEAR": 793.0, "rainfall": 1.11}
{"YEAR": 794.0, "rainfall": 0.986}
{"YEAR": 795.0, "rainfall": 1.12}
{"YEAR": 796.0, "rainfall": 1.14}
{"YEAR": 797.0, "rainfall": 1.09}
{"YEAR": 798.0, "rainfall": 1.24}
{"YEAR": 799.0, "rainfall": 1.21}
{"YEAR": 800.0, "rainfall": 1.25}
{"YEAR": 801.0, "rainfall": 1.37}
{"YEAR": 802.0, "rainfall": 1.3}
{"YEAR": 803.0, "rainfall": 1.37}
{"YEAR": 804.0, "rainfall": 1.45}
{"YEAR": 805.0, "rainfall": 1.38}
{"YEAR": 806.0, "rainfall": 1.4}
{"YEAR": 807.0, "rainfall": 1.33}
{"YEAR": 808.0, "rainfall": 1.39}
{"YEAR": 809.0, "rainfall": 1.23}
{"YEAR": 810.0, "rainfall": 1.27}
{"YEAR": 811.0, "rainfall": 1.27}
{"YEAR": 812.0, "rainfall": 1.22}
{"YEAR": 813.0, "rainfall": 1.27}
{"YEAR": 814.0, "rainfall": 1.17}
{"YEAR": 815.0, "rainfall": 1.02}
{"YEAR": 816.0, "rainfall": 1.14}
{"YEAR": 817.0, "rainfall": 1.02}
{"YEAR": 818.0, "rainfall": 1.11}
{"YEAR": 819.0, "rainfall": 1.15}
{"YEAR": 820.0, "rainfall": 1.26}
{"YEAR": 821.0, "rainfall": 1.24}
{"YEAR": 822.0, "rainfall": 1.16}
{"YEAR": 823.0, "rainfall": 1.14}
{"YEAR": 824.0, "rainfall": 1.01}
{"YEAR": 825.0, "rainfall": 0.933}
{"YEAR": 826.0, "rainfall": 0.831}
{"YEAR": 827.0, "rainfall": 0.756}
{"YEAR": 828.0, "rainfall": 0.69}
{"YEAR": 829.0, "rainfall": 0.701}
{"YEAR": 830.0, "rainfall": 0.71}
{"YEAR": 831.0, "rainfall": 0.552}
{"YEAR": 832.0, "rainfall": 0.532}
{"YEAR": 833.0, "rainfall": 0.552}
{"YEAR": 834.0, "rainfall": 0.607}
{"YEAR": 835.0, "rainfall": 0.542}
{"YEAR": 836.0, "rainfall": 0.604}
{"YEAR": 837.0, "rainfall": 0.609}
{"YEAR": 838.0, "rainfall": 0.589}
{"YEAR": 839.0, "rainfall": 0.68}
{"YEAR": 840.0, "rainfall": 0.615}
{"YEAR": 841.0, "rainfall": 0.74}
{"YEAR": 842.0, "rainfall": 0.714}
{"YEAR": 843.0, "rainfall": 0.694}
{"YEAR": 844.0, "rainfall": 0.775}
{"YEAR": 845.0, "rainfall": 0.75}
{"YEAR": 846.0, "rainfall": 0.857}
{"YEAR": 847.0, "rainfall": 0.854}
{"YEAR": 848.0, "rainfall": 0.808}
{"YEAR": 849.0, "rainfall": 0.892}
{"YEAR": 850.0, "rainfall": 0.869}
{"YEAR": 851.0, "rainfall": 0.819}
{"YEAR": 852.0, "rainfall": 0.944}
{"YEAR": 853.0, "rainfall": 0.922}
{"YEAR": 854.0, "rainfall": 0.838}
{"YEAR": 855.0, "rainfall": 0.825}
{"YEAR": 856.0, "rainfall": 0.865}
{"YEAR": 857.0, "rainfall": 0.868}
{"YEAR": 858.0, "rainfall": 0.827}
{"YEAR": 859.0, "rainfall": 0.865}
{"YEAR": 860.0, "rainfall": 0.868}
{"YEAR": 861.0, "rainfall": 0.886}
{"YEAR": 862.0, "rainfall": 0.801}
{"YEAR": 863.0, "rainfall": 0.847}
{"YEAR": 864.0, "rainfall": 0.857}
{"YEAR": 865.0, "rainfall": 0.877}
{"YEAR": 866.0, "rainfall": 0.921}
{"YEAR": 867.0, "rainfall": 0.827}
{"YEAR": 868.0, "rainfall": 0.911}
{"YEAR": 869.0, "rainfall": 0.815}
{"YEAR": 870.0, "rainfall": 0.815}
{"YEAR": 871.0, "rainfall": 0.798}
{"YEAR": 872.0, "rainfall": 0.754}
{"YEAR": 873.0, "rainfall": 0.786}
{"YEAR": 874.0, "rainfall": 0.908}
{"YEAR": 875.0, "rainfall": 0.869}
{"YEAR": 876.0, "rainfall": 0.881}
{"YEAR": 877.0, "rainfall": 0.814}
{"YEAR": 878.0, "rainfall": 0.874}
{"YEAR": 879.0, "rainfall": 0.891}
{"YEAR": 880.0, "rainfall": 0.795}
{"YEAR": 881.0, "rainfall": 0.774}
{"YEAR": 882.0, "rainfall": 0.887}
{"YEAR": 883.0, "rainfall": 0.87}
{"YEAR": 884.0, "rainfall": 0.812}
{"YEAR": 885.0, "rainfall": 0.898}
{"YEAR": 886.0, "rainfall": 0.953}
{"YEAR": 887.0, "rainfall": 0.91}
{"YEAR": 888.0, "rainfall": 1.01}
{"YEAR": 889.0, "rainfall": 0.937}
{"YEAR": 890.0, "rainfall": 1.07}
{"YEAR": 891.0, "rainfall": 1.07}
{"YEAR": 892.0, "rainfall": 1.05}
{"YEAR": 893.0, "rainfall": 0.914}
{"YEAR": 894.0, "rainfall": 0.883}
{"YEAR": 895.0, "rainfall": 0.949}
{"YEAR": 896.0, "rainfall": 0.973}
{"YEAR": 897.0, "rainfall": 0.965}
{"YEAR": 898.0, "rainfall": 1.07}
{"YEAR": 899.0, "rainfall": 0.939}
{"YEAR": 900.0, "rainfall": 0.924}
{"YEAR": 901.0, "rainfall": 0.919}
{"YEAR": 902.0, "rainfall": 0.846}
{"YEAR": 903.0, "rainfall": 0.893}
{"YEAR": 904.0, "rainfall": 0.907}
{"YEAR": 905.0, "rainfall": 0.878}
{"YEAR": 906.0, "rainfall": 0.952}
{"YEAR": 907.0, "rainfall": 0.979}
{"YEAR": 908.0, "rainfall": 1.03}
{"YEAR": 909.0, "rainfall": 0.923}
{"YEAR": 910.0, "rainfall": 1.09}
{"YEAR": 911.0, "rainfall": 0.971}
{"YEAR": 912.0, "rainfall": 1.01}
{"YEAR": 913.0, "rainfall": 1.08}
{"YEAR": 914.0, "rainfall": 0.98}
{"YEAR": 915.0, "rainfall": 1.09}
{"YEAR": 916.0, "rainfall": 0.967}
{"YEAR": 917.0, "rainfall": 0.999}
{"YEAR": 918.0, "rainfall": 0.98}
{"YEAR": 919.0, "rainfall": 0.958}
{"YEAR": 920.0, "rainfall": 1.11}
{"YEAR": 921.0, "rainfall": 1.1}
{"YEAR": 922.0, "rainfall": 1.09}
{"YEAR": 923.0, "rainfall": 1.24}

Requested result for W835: 8.9 yr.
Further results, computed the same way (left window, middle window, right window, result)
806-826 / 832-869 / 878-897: 9.3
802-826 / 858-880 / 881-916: 4.1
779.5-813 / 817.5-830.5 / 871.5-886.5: 1.3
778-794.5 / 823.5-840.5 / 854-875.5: 4.9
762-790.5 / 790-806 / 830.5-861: -2.7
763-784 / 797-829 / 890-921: -1.6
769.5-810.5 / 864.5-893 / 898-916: 3.7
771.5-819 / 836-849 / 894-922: 4.4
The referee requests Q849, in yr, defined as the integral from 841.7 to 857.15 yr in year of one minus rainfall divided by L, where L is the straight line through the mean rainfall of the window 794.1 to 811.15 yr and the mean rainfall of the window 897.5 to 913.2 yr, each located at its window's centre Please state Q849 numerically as 4.1 yr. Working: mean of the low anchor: 1.28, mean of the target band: 0.832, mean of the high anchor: 0.961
